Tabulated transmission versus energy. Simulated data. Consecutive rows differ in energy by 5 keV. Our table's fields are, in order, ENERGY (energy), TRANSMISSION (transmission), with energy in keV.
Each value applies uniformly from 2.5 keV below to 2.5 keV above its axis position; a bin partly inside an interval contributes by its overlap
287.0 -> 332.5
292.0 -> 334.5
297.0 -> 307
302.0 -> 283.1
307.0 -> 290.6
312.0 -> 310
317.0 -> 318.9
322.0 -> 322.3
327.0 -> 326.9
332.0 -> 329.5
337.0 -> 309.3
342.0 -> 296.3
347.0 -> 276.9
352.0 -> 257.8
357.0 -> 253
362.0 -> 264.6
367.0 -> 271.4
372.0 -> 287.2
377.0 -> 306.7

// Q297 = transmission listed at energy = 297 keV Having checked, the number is 307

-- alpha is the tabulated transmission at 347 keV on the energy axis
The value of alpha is 276.9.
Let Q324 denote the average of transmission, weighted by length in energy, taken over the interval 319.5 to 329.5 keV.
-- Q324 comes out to 325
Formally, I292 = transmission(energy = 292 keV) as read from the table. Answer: 334.5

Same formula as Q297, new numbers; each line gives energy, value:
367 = 271.4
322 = 322.3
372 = 287.2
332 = 329.5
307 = 290.6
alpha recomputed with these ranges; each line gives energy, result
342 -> 296.3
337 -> 309.3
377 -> 306.7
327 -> 326.9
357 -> 253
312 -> 310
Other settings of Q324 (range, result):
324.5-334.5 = 328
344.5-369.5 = 265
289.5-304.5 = 308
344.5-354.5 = 267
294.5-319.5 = 302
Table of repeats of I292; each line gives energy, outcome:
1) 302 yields 283.1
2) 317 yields 318.9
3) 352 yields 257.8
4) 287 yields 332.5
